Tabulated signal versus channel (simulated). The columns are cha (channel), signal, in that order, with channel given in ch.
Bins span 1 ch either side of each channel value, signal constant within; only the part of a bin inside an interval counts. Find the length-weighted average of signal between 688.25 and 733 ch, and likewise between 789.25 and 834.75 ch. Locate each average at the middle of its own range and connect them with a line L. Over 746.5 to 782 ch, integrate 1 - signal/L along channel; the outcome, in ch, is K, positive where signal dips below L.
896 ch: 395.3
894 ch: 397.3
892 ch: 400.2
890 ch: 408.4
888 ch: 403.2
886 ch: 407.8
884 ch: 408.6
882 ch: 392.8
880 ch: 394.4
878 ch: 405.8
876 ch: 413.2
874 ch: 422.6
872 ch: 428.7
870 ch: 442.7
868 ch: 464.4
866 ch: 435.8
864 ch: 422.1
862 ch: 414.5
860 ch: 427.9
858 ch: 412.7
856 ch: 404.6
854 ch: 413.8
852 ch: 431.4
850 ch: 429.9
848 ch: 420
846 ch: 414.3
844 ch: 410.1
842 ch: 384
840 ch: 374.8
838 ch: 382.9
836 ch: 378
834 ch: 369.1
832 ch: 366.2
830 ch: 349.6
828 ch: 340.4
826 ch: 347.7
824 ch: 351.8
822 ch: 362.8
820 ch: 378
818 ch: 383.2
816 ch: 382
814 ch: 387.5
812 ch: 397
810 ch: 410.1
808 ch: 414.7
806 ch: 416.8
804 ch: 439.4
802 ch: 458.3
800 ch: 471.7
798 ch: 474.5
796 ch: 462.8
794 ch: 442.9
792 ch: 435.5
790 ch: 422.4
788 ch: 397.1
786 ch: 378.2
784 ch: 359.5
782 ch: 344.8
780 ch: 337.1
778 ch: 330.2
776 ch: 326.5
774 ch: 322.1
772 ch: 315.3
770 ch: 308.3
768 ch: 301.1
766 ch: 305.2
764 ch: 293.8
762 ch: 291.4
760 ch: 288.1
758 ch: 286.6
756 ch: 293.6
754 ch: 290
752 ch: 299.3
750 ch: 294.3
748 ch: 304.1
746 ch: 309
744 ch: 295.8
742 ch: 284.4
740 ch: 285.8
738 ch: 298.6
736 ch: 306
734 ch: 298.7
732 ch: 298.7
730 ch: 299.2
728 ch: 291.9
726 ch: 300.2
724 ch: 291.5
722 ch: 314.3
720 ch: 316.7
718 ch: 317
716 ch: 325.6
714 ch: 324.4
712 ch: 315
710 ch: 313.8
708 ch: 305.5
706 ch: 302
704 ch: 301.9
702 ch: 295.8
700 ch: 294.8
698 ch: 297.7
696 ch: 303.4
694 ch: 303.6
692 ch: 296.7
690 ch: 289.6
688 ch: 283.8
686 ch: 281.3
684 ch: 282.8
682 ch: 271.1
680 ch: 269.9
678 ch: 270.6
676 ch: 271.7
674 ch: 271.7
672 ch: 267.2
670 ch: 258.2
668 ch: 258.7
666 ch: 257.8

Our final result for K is 5.0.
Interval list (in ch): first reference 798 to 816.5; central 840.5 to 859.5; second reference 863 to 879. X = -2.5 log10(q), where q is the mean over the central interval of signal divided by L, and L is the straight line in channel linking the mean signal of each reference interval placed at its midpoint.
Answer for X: 0.04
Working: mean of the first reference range 424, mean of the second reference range 429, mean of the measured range 413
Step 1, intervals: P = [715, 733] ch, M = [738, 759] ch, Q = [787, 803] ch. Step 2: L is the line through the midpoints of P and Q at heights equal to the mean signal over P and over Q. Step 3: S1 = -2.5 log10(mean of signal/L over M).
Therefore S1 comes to 0.20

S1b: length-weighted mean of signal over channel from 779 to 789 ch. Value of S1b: 363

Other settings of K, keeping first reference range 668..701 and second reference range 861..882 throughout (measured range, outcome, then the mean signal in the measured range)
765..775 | 1.03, 310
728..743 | 1.14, 296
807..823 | -0.40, 389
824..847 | 1.31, 373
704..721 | -0.65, 314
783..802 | -3.42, 429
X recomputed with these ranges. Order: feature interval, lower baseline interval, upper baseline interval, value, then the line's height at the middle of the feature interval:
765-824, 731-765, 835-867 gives -0.11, 347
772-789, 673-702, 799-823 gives 0.09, 378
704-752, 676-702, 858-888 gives 0.04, 315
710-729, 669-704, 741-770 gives -0.08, 289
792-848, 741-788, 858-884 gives -0.09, 369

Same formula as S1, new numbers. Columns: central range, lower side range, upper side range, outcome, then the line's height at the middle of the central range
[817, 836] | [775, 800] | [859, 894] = 0.12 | 405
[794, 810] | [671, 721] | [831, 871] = -0.19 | 374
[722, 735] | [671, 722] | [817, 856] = 0.06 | 316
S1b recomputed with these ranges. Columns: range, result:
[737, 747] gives 295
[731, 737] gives 301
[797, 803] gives 468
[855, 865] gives 416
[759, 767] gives 295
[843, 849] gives 415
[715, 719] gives 321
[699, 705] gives 298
